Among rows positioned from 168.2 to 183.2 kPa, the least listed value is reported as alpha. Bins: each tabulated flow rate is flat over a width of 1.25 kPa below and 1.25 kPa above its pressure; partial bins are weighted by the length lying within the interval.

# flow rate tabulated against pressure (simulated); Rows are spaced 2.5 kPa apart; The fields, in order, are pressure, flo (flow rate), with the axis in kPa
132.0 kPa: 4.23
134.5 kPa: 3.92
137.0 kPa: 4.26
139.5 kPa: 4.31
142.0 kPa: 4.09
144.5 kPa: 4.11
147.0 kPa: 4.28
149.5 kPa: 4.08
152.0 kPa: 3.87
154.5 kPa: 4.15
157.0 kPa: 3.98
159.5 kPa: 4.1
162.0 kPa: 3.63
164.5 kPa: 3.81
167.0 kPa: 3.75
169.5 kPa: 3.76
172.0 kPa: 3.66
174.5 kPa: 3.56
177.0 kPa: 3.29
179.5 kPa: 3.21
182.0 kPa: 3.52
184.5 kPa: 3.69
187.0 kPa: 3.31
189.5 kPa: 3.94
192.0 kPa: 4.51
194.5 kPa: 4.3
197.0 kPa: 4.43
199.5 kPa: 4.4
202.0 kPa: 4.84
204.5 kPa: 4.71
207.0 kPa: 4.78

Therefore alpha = 3.21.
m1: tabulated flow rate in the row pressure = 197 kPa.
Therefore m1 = 4.43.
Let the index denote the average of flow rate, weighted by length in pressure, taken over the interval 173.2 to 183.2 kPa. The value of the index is 3.4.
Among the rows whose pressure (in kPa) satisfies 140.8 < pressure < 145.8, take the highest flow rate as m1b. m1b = 4.11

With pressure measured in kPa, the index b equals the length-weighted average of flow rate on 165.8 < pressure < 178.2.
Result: 3.6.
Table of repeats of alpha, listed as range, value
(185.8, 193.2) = 3.31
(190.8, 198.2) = 4.3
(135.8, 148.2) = 4.09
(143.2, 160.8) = 3.87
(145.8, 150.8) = 4.08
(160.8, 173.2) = 3.63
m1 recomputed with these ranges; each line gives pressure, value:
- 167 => 3.75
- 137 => 4.26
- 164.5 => 3.81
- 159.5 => 4.1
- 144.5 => 4.11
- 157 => 3.98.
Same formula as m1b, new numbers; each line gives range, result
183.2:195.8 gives 4.51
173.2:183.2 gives 3.56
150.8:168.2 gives 4.15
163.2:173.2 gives 3.81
